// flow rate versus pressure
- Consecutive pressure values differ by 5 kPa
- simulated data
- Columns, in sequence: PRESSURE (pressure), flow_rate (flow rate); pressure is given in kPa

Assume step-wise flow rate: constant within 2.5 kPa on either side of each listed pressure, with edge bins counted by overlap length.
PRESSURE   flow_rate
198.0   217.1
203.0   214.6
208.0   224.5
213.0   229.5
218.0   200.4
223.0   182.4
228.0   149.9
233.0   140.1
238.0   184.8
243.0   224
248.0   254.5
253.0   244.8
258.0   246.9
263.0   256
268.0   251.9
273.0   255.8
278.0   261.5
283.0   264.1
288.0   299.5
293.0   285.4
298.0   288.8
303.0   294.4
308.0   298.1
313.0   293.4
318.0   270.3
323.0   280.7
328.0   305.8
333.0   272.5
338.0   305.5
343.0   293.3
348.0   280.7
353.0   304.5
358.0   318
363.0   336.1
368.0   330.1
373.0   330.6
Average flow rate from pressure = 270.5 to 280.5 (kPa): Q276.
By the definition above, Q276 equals 259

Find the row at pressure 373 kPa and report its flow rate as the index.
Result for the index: 330.6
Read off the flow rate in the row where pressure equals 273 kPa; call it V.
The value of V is 255.8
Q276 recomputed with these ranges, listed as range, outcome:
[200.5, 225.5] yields 210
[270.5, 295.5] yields 273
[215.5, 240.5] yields 172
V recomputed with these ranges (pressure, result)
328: 305.8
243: 224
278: 261.5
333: 272.5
